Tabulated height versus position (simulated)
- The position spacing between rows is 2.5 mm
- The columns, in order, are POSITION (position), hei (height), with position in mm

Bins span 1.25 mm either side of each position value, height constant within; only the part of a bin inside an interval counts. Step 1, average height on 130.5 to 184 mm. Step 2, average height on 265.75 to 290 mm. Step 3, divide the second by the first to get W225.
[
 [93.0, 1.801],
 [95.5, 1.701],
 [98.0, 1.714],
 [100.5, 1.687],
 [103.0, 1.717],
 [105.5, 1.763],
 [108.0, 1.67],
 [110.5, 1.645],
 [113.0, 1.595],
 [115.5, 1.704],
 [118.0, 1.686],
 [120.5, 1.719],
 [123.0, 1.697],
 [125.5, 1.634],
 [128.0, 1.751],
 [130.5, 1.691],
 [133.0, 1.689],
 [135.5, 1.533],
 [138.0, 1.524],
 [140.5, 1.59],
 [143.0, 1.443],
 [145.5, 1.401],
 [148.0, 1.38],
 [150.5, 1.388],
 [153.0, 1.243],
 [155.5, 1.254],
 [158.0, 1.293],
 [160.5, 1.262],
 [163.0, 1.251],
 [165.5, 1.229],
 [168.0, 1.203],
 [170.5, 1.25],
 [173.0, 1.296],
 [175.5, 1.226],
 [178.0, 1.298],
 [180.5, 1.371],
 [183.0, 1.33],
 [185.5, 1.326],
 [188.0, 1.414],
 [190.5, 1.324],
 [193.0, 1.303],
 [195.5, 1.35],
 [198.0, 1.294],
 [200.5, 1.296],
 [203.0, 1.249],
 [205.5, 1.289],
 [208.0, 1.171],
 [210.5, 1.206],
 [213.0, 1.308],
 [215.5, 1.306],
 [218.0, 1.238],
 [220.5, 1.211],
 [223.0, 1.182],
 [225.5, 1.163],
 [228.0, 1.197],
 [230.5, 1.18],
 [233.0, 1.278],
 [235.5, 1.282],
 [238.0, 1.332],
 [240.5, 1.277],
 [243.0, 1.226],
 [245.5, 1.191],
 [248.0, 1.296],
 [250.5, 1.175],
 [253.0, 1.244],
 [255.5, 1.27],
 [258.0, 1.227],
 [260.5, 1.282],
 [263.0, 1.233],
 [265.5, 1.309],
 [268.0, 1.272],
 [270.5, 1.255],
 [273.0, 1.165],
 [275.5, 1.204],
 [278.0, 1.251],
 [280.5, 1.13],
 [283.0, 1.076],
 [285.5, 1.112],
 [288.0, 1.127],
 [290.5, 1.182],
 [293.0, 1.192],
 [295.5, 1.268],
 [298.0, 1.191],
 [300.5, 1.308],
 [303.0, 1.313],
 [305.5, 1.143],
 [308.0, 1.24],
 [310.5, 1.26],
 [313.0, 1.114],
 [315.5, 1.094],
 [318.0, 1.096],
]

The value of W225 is 0.9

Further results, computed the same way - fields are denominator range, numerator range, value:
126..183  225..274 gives 0.89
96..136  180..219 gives 0.77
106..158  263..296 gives 0.77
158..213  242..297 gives 0.94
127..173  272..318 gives 0.84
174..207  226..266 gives 0.95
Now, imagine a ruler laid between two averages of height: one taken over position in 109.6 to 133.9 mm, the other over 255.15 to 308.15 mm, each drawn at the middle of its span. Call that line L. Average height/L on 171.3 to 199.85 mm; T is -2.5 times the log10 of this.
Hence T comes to 0.135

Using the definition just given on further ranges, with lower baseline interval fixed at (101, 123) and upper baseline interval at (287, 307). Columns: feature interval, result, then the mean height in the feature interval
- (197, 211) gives 0.16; 1.25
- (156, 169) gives 0.24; 1.25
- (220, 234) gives 0.16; 1.2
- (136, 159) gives 0.15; 1.4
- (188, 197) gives 0.11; 1.34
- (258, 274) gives 0.04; 1.25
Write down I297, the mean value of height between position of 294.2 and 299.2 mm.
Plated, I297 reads 1.23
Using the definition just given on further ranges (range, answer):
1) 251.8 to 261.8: 1.26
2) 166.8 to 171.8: 1.23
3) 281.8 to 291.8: 1.12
